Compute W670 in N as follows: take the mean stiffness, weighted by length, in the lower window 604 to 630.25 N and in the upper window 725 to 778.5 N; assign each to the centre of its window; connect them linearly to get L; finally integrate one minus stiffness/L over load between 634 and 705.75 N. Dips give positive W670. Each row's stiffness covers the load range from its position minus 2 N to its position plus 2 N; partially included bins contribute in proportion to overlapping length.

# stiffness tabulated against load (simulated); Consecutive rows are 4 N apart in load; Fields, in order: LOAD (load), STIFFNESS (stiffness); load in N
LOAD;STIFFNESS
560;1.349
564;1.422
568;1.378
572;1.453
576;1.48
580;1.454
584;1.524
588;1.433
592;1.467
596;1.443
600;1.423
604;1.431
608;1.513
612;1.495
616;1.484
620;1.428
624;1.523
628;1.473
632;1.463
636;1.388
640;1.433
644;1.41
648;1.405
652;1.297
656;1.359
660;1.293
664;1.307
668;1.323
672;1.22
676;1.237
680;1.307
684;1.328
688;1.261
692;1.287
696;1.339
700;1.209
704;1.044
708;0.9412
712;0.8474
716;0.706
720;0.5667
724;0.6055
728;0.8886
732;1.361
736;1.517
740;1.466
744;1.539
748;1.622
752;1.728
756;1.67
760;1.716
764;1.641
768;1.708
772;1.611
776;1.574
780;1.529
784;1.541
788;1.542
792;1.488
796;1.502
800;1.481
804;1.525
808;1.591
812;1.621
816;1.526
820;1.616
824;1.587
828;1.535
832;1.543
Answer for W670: 9.31 N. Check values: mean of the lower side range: 1.48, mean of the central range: 1.3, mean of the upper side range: 1.52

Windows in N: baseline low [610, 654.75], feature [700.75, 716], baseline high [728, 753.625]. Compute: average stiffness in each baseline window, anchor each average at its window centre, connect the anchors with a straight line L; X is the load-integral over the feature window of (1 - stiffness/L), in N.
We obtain 5.6 N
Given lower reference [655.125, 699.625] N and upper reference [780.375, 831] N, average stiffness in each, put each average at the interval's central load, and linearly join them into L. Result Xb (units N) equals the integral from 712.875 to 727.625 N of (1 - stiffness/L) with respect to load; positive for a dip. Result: 7.55 N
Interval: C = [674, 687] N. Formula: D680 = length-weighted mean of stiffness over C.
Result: 1.29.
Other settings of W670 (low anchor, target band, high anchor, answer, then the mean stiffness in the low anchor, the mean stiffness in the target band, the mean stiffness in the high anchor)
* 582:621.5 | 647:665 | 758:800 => 2.0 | 1.46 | 1.33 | 1.58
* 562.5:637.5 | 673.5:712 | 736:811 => 8.2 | 1.46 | 1.2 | 1.58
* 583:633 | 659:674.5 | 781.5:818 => 2.1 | 1.47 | 1.28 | 1.54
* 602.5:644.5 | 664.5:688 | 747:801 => 3.5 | 1.46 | 1.28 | 1.6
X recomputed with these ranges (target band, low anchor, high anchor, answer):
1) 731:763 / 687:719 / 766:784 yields -4.5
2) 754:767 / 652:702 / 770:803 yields -1.8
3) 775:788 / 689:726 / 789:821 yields -1.3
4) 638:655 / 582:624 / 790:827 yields 1.1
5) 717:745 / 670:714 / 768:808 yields 4.9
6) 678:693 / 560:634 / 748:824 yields 2.2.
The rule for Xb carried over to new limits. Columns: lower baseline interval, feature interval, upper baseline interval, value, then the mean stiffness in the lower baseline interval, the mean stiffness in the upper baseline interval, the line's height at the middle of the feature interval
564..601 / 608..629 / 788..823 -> -0.3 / 1.45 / 1.54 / 1.47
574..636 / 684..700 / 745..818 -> 2.5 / 1.47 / 1.59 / 1.53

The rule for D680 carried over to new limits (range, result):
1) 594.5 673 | 1.41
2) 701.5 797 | 1.35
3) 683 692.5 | 1.29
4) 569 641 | 1.46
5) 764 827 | 1.56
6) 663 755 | 1.21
